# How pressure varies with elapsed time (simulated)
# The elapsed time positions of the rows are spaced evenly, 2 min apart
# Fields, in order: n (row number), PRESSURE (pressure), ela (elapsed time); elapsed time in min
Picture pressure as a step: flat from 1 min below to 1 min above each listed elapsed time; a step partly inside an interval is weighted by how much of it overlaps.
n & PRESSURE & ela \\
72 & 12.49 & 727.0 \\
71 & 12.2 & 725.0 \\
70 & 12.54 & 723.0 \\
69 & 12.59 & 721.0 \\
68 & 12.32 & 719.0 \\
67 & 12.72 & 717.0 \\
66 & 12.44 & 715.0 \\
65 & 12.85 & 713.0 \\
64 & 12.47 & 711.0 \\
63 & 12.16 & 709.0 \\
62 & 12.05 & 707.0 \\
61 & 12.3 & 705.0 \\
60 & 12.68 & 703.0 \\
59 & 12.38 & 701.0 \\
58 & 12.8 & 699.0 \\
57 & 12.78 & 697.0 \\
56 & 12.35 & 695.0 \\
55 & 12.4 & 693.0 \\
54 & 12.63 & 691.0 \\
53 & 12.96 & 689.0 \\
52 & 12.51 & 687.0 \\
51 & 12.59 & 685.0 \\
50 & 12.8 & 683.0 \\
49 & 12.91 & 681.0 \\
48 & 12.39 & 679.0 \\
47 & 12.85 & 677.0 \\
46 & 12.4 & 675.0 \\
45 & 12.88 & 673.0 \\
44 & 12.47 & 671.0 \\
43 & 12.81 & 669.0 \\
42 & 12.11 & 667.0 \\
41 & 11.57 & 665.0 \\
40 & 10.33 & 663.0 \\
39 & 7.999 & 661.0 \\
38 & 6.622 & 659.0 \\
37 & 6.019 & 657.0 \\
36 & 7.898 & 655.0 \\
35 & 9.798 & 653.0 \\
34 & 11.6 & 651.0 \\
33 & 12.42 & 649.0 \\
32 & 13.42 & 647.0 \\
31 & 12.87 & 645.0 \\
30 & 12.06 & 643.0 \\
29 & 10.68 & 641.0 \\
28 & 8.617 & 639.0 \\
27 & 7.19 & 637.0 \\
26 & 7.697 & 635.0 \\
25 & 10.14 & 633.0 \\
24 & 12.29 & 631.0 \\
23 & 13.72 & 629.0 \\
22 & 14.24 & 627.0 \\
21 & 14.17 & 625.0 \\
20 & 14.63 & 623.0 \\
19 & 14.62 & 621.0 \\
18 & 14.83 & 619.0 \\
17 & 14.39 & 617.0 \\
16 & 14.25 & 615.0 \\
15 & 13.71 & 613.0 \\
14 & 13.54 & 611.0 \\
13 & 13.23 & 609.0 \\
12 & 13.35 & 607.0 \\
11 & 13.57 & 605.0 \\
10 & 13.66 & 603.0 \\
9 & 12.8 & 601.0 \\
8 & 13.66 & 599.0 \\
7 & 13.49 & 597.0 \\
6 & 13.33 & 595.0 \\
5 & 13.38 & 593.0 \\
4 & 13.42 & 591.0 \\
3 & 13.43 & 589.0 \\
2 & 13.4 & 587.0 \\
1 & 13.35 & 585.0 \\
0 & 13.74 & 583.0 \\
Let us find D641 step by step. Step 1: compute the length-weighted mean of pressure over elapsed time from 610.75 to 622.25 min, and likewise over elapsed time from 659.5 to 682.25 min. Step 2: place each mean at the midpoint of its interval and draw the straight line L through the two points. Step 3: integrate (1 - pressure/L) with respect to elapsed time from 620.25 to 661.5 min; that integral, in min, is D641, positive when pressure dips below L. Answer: 7.2 min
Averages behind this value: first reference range 14.3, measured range 10.9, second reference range 11.8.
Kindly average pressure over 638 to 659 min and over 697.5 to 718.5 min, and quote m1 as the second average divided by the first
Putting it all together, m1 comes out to 1.2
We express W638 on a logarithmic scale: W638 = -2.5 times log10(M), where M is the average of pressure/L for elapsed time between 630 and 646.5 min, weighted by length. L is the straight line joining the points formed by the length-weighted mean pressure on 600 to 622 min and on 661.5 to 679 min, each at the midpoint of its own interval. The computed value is 0.25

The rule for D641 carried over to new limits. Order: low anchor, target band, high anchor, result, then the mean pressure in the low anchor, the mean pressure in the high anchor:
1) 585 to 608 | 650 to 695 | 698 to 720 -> 5.07 min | 13.4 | 12.5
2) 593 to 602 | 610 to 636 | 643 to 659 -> -2.78 min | 13.3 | 10.4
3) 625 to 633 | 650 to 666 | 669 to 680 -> 4.77 min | 13.1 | 12.6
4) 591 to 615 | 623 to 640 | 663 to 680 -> 2.33 min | 13.5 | 12.3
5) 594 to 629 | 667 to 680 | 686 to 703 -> 0.33 min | 13.8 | 12.6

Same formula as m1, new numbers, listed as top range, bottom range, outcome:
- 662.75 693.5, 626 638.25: 1.15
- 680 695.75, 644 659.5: 1.24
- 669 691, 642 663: 1.26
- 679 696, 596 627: 0.91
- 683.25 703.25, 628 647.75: 1.16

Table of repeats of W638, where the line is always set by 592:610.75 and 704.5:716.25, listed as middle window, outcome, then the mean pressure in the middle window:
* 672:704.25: 0.00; 12.6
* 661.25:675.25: 0.08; 11.8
